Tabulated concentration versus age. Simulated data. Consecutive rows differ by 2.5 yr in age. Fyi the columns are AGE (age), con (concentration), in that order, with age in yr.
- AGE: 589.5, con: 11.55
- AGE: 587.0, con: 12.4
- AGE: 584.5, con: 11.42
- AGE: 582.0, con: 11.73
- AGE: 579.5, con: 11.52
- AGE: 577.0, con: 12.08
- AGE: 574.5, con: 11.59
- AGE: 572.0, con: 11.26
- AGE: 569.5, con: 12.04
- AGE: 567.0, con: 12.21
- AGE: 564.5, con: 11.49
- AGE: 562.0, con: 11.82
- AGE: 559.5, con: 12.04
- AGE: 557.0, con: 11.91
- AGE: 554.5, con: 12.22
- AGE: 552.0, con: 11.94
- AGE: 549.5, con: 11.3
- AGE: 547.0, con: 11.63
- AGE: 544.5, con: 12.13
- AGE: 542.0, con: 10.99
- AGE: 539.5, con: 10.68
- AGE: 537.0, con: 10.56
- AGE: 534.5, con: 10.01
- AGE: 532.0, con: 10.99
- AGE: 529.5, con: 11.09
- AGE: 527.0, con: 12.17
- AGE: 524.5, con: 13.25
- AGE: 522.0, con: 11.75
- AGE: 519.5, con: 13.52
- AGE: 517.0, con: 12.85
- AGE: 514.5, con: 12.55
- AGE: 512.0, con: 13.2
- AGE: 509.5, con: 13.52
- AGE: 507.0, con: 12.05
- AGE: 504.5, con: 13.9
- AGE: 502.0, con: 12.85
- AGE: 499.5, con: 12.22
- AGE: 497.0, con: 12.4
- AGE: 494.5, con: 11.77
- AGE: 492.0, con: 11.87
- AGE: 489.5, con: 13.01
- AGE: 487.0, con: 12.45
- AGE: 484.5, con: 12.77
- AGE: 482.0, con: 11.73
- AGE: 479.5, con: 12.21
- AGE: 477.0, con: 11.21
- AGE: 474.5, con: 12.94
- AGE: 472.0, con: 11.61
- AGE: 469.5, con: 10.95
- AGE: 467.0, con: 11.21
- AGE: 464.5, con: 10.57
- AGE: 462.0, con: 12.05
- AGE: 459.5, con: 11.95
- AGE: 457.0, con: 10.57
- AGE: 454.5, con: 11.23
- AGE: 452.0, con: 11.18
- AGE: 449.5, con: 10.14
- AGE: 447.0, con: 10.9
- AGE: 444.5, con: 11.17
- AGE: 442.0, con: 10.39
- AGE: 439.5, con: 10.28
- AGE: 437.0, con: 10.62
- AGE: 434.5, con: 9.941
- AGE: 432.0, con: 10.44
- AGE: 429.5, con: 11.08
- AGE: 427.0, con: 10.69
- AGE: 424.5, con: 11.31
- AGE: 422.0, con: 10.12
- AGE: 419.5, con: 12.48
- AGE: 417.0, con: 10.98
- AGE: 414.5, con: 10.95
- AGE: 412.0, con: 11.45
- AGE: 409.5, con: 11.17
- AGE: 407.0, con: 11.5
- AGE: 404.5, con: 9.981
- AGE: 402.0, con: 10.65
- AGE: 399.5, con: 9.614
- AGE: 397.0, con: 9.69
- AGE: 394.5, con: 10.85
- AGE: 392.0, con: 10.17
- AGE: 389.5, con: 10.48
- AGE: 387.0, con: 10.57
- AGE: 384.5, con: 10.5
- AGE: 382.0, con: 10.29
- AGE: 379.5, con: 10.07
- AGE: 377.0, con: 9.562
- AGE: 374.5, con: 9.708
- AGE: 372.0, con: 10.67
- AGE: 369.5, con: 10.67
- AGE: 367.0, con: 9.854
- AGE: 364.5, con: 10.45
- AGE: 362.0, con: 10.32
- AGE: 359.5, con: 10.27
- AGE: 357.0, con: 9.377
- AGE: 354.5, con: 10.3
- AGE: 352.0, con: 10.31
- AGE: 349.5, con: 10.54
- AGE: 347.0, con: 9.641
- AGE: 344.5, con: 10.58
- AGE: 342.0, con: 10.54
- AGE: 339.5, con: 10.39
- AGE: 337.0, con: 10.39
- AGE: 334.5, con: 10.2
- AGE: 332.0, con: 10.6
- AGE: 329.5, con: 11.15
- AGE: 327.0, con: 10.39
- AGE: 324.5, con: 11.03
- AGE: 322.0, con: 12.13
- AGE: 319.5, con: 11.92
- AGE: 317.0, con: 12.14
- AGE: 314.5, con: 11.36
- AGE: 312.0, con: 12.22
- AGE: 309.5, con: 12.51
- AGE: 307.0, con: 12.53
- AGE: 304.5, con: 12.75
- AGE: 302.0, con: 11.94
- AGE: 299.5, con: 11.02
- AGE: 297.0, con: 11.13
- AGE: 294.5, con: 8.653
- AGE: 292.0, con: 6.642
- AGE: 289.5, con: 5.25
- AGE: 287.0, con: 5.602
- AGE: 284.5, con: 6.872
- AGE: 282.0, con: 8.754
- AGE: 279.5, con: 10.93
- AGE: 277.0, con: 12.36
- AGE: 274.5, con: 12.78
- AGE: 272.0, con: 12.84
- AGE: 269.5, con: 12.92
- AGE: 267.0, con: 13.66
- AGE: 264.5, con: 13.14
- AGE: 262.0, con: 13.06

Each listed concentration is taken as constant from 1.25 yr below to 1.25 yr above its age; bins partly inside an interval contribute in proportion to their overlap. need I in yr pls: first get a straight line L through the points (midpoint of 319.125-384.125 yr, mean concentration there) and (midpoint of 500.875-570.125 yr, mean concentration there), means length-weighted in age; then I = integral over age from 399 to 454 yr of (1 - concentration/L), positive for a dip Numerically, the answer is 1.4 yr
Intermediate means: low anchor 10.4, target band 10.8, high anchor 12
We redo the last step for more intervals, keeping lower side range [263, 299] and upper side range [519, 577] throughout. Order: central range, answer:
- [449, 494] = -1.77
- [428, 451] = 1.02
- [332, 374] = 1.10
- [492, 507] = -1.49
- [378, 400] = 1.02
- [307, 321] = -2.36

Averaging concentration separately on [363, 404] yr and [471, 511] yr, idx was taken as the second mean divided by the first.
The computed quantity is 1.21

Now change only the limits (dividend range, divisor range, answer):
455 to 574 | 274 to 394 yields 1.15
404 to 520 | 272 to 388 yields 1.12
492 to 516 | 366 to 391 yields 1.24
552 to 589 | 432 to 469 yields 1.09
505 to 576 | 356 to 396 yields 1.16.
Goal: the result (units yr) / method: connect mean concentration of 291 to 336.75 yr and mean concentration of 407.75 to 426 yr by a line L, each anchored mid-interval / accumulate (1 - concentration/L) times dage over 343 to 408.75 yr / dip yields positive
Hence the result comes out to 5.40 yr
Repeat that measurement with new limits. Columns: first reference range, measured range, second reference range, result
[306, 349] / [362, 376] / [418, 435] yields 1.0 yr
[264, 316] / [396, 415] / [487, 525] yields 1.9 yr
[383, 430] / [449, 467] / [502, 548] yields 0.3 yr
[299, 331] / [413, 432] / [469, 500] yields 1.5 yr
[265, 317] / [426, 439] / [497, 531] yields 1.5 yr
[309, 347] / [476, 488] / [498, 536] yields 0.1 yr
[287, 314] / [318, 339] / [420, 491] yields -1.1 yr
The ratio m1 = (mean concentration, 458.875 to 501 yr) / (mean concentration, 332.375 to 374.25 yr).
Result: 1.2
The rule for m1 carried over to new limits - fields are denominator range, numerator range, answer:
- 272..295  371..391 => 1.15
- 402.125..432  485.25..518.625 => 1.15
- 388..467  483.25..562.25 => 1.12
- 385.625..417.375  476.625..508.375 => 1.17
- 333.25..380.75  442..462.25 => 1.08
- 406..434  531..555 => 1.01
